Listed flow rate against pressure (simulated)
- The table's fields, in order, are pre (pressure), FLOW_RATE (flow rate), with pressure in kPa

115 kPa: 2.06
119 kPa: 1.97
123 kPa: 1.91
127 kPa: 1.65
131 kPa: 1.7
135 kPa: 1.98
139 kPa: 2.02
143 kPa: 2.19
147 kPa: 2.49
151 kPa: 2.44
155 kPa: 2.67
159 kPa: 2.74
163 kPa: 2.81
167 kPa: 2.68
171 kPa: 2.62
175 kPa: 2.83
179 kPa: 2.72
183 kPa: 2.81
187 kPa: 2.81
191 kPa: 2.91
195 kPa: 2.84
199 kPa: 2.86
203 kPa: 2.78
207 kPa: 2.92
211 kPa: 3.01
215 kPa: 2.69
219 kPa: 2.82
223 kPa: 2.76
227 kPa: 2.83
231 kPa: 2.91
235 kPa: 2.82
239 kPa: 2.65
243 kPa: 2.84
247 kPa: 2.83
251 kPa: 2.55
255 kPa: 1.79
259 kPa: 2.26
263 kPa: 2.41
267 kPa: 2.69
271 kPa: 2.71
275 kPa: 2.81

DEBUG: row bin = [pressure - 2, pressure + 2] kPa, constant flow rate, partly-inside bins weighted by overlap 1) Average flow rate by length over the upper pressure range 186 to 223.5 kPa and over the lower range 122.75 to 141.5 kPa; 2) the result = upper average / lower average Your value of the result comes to 1.53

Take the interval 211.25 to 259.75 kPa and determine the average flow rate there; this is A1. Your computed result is 2.67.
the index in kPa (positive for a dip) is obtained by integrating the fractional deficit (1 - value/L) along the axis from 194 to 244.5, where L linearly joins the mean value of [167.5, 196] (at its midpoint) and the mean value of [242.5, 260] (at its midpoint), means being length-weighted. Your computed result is -4.52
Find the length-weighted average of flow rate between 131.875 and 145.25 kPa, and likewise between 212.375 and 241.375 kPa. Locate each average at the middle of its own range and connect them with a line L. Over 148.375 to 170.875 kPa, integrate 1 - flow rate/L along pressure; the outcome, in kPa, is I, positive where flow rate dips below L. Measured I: -4.46 kPa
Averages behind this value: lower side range 2.04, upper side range 2.79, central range 2.66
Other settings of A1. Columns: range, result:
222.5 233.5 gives 2.84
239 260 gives 2.48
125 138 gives 1.8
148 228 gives 2.77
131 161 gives 2.32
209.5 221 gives 2.83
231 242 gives 2.78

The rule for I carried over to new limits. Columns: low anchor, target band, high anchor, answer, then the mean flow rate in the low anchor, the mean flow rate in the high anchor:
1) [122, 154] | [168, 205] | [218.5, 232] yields -4.6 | 2.07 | 2.83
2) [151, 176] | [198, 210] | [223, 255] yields -0.7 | 2.7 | 2.71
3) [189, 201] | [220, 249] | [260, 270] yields -1.3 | 2.87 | 2.54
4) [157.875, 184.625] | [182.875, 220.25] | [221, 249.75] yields -1.0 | 2.74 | 2.8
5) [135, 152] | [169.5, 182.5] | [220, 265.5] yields -2.1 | 2.24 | 2.61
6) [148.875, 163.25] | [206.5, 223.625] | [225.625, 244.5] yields -0.4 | 2.65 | 2.81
